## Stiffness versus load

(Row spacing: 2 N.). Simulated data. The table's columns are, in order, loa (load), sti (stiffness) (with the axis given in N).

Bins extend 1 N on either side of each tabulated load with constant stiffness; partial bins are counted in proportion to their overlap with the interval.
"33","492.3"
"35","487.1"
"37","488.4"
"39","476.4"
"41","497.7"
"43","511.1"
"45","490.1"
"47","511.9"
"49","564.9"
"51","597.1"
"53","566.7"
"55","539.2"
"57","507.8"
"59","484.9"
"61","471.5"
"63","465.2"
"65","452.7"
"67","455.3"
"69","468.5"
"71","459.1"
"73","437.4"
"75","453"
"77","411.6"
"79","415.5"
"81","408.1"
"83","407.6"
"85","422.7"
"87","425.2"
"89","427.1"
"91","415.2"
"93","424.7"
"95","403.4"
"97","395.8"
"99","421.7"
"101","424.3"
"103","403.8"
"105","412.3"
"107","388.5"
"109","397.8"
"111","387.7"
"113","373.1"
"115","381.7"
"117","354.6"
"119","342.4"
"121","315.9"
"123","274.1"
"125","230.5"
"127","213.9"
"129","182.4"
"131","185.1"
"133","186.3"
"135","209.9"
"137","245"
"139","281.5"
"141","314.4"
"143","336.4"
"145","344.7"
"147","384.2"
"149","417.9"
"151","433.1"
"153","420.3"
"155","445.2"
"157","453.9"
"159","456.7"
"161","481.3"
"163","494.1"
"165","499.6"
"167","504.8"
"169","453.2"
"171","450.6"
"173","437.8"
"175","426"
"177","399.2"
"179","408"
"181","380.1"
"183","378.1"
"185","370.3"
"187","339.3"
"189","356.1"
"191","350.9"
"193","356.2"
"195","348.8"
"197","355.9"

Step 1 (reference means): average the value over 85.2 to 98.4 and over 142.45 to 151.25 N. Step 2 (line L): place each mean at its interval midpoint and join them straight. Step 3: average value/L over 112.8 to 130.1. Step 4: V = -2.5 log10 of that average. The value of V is 0.34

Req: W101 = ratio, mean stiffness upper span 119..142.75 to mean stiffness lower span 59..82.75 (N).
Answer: 0.55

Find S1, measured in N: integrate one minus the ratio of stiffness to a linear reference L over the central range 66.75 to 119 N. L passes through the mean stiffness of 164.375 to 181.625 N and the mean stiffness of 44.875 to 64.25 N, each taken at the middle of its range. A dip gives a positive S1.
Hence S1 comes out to 8.7 N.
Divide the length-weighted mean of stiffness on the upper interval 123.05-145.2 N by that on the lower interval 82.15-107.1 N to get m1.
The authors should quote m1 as 0.59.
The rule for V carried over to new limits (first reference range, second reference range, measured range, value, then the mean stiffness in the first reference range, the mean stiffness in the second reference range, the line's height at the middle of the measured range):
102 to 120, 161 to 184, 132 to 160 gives 0.19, 382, 441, 416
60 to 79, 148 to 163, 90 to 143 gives 0.34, 451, 447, 449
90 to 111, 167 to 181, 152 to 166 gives -0.09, 408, 431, 426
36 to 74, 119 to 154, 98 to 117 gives -0.09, 497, 294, 366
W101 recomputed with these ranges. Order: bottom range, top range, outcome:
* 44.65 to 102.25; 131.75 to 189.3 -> 0.85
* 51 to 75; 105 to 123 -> 0.75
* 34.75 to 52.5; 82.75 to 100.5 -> 0.81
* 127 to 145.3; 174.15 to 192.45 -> 1.52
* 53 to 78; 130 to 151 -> 0.63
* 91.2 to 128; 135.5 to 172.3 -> 1.12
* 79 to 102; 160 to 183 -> 1.07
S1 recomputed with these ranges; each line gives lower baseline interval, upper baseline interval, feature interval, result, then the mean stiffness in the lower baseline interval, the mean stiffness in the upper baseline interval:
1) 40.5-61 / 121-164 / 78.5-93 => 1.1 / 525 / 333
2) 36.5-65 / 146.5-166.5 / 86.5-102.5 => 2.3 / 511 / 452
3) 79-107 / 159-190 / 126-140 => 6.8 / 414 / 426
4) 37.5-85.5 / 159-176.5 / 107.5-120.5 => 2.8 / 479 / 466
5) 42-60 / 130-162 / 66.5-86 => 2.0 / 530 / 350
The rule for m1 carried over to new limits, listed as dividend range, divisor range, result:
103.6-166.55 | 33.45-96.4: 0.75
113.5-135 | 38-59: 0.51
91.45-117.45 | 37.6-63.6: 0.78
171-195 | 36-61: 0.74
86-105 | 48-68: 0.81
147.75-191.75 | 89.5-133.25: 1.23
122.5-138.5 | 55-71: 0.45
